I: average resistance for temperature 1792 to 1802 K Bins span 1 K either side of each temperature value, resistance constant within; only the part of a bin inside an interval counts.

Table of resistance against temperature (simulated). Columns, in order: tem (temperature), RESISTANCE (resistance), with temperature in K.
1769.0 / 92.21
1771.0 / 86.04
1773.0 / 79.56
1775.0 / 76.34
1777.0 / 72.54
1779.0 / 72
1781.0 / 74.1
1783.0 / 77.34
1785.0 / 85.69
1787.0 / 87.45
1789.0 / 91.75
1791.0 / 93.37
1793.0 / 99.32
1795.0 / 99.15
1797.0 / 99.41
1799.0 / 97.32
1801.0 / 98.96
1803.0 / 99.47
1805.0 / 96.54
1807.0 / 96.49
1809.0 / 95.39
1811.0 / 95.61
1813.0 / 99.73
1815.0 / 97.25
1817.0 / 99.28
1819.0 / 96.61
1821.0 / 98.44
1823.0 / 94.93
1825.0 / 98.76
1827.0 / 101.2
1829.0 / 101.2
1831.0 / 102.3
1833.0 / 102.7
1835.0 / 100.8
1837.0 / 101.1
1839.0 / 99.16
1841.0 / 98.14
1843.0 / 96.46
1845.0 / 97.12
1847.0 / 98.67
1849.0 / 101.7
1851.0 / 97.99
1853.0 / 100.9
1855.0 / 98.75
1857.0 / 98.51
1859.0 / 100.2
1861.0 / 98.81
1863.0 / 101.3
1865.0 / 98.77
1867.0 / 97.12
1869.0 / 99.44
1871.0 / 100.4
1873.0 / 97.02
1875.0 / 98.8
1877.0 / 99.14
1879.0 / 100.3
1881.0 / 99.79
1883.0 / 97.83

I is 98.8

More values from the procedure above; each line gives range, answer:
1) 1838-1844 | 97.9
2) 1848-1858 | 99.6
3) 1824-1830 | 100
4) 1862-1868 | 99.1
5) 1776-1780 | 72.3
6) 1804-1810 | 96.1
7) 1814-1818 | 98.3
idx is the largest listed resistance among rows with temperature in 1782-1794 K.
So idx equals 99.32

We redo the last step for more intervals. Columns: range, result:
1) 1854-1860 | 100.2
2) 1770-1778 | 86.04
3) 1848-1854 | 101.7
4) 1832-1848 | 102.7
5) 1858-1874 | 101.3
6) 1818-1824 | 98.44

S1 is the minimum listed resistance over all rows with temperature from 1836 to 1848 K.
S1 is 96.46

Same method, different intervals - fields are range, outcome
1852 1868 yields 97.12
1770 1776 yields 76.34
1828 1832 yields 101.2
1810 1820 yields 95.61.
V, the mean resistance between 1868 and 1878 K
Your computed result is 99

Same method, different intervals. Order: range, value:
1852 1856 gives 99.8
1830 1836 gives 102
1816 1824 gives 97.3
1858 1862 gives 99.5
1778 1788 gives 79.3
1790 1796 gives 97.3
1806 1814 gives 96.8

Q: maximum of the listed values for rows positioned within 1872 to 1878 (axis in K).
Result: 99.14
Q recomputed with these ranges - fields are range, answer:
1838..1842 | 99.16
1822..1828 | 101.2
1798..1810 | 99.47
